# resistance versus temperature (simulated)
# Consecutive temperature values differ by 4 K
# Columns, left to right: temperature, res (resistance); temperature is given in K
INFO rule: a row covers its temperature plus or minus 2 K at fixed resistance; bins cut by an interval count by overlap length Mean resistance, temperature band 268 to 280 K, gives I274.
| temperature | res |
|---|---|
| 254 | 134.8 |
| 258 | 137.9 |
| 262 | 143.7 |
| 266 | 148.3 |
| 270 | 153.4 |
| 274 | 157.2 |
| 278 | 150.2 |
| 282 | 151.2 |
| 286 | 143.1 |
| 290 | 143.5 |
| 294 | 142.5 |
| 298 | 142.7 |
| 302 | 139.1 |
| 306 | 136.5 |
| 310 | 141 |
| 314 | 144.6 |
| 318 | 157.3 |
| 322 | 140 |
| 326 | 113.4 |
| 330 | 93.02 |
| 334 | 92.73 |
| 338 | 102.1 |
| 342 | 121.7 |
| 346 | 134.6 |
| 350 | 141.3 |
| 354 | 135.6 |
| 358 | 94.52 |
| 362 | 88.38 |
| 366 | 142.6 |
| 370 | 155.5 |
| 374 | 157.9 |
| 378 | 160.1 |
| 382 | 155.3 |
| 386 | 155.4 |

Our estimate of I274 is 154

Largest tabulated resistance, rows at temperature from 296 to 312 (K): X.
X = 142.7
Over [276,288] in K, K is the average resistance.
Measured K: 148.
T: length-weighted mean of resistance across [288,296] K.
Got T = 143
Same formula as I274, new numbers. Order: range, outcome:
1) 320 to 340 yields 108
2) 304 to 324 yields 144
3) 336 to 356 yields 127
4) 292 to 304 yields 141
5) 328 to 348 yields 109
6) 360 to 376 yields 136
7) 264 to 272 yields 151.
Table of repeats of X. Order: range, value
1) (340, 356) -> 141.3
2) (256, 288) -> 157.2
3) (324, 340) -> 113.4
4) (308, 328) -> 157.3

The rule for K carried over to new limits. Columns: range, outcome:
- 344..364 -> 119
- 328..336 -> 92.9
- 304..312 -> 139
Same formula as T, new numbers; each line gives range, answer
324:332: 103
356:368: 108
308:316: 143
